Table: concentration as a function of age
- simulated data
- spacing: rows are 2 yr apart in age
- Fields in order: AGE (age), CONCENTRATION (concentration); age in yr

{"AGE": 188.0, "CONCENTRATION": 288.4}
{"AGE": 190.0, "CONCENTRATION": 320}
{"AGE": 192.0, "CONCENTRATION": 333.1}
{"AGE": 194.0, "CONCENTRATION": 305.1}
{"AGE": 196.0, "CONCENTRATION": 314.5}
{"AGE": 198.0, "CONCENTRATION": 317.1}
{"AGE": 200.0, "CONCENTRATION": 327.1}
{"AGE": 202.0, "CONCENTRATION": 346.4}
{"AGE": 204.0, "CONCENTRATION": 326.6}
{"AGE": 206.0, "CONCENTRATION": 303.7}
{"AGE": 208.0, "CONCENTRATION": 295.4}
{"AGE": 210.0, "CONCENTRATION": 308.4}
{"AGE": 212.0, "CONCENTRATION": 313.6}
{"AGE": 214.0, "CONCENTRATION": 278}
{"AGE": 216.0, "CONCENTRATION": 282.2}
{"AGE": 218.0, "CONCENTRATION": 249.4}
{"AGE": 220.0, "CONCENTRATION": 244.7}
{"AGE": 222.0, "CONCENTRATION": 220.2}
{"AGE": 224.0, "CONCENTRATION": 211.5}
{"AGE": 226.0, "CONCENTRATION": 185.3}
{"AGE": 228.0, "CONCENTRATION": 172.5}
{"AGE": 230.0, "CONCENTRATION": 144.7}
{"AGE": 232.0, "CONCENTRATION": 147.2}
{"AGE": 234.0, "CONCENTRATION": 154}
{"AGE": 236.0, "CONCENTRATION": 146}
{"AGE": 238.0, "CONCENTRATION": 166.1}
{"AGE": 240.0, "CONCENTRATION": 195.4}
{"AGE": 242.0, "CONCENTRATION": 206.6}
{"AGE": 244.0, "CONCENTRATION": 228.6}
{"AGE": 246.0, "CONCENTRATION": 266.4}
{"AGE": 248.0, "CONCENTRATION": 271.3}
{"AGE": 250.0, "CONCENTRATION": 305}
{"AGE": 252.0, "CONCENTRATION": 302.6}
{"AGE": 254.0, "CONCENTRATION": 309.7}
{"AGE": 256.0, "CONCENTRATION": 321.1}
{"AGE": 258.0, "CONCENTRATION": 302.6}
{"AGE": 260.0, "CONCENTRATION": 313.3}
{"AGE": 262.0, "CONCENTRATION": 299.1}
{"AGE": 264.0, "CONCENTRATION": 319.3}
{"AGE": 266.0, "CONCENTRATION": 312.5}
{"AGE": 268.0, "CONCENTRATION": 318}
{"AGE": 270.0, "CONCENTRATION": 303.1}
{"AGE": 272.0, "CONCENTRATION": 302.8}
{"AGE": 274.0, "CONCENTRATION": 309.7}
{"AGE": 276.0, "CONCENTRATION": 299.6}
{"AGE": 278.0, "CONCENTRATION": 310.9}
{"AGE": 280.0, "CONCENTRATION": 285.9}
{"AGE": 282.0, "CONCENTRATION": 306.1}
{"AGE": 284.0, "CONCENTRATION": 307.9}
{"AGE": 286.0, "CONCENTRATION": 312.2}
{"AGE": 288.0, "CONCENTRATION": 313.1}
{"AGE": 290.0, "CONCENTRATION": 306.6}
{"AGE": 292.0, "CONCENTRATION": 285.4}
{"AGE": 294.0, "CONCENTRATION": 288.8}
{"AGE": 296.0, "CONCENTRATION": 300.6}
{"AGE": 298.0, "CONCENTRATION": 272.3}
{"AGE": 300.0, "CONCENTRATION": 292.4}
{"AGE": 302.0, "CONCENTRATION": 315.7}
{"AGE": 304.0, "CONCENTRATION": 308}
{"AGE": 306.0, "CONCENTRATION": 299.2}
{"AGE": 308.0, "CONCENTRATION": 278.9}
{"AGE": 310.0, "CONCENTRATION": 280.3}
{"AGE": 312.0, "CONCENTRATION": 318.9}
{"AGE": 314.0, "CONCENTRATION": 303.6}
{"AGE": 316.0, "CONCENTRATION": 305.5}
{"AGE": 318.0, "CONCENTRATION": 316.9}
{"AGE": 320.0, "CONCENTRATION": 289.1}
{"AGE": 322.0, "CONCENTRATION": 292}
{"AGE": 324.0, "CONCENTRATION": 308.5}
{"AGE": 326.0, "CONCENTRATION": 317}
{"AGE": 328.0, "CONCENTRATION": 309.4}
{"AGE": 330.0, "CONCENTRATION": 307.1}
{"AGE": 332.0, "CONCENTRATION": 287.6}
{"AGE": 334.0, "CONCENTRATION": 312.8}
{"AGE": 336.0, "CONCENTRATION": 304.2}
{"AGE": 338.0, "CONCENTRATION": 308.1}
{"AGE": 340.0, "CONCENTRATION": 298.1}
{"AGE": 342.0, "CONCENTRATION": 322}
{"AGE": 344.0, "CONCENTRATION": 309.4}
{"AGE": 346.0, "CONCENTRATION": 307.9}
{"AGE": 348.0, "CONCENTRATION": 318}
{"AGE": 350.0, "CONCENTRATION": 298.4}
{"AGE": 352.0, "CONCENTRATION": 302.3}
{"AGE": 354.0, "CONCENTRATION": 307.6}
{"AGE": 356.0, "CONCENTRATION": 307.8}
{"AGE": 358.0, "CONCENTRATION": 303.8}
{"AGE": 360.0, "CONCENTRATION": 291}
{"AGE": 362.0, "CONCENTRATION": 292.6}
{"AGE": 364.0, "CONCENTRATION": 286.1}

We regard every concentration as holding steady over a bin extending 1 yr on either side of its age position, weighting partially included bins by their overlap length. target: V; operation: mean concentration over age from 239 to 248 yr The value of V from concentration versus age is 229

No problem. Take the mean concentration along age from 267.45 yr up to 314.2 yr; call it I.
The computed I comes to 301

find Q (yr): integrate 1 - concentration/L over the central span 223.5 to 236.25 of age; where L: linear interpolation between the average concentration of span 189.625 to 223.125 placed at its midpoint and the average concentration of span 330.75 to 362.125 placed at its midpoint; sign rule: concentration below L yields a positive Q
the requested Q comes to 5.7 yr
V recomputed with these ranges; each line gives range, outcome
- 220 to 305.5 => 268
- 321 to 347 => 306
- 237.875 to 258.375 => 264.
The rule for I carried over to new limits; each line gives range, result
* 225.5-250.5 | 197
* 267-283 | 305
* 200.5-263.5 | 253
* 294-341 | 301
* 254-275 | 310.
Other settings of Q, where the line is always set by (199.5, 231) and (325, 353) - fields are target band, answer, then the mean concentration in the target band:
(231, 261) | 3.5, 242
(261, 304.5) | -2.5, 303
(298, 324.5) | -0.2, 299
